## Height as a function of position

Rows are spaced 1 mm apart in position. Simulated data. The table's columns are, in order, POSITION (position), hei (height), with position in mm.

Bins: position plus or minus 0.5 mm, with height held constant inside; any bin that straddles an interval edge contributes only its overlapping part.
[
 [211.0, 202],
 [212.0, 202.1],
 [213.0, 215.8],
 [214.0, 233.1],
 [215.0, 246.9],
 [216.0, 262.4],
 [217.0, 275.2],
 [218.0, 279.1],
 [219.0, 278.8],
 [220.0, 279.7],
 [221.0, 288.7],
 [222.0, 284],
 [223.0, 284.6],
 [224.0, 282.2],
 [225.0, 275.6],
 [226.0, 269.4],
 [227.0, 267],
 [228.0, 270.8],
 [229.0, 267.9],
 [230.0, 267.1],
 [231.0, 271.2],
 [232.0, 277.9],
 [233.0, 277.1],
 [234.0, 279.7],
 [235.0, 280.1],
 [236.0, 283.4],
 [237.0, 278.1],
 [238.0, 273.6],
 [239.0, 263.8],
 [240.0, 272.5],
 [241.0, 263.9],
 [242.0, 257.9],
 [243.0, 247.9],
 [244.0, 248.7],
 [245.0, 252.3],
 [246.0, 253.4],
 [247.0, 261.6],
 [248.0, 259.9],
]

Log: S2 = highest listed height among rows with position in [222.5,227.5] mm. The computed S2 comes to 284.6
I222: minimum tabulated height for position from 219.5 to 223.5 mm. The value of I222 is 279.7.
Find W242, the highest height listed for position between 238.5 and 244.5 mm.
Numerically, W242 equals 272.5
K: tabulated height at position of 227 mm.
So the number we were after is 267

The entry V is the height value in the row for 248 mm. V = 259.9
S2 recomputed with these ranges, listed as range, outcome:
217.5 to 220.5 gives 279.7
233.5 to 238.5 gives 283.4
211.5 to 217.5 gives 275.2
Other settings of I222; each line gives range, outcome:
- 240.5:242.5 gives 257.9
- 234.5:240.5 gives 263.8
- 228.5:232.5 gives 267.1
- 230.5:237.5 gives 271.2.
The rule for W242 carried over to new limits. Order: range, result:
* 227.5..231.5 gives 271.2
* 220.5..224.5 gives 288.7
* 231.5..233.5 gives 277.9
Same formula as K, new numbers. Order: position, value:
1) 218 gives 279.1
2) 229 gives 267.9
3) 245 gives 252.3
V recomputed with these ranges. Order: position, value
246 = 253.4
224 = 282.2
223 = 284.6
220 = 279.7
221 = 288.7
